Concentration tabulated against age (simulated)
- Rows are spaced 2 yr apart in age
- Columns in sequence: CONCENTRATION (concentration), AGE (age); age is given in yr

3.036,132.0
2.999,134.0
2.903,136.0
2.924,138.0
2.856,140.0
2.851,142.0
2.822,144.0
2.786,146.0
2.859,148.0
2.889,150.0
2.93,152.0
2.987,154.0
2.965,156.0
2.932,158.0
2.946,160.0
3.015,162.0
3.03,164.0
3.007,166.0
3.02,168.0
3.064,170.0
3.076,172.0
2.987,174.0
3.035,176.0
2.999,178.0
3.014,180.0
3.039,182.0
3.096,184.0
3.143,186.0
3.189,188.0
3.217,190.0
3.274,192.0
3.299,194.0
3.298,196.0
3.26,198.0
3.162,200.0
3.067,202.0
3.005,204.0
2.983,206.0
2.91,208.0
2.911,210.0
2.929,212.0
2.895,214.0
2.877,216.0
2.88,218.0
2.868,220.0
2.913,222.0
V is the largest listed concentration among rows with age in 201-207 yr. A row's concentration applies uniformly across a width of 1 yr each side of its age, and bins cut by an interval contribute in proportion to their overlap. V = 3.067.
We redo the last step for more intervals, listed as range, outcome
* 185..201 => 3.299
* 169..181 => 3.076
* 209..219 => 2.929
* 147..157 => 2.987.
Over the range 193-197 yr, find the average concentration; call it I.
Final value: 3.3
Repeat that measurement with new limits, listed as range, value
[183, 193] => 3.18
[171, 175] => 3.03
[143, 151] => 2.84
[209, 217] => 2.9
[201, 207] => 3.02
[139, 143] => 2.85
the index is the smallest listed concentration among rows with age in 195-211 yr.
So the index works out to 2.91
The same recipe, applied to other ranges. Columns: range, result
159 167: 2.946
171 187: 2.987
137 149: 2.786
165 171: 3.007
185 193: 3.143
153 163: 2.932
